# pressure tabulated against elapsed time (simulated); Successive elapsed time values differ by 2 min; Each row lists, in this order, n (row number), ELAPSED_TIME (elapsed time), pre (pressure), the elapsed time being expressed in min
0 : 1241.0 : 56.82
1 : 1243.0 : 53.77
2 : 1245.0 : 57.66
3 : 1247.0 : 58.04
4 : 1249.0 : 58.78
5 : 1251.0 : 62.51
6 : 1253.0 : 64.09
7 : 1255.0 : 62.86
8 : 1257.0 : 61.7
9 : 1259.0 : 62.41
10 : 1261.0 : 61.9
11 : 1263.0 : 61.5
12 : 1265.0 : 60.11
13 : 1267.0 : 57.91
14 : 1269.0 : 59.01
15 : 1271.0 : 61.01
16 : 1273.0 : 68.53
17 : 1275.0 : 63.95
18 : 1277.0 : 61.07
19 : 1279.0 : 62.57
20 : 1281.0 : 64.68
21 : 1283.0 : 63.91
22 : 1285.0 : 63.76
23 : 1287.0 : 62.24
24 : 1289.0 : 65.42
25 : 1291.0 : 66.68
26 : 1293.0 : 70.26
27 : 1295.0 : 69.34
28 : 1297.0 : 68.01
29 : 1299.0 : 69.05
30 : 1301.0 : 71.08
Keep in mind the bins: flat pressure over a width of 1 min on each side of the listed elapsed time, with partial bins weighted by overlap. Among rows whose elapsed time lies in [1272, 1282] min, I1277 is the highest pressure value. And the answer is 68.53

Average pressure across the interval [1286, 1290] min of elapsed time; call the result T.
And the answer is 63.8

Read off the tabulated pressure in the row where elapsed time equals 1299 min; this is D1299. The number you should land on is 69.05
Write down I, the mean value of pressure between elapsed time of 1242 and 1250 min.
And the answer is 57.1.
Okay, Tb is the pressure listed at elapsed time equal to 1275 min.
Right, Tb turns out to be 63.95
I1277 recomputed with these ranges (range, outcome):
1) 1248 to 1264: 64.09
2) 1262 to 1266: 61.5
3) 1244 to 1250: 58.78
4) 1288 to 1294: 70.26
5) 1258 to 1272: 62.41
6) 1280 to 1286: 64.68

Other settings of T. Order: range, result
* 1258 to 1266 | 61.5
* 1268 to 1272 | 60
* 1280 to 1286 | 64.1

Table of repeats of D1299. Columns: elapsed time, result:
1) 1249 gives 58.78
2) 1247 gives 58.04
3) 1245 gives 57.66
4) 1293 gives 70.26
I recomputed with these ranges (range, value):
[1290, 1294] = 68.5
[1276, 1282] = 62.8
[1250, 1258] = 62.8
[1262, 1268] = 59.8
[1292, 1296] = 69.8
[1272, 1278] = 64.5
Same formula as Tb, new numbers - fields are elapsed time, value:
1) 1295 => 69.34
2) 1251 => 62.51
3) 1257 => 61.7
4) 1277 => 61.07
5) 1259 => 62.41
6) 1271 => 61.01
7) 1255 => 62.86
